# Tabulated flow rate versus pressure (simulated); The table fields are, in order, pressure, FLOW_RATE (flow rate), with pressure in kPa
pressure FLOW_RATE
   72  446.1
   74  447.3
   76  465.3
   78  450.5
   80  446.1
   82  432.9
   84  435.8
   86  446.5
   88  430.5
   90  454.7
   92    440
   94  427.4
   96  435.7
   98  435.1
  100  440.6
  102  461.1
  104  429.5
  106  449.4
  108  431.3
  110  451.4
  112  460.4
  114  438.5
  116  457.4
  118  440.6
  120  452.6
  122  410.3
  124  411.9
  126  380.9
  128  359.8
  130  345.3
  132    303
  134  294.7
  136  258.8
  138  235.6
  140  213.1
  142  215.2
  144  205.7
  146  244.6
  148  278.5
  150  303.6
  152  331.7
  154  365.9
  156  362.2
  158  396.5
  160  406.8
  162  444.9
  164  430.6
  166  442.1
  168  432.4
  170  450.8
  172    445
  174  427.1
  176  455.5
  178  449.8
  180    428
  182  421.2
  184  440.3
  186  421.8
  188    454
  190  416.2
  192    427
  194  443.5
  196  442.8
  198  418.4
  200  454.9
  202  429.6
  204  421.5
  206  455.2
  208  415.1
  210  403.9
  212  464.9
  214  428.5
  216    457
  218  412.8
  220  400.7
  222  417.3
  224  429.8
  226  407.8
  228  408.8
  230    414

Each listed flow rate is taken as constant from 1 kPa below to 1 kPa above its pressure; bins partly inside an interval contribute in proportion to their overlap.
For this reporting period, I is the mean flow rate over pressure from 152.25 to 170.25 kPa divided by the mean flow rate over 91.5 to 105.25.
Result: 0.9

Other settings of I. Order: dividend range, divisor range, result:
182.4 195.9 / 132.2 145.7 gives 1.80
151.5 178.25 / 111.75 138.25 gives 1.11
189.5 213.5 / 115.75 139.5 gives 1.21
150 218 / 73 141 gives 1.04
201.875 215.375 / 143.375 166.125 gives 1.23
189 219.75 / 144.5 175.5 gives 1.13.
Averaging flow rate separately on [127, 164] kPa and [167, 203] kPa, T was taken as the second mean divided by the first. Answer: 1.40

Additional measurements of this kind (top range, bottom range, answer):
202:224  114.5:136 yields 1.12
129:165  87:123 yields 0.71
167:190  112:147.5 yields 1.30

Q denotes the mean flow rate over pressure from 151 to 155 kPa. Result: 349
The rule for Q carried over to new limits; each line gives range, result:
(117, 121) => 447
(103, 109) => 437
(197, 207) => 436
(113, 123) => 440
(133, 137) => 277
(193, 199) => 435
